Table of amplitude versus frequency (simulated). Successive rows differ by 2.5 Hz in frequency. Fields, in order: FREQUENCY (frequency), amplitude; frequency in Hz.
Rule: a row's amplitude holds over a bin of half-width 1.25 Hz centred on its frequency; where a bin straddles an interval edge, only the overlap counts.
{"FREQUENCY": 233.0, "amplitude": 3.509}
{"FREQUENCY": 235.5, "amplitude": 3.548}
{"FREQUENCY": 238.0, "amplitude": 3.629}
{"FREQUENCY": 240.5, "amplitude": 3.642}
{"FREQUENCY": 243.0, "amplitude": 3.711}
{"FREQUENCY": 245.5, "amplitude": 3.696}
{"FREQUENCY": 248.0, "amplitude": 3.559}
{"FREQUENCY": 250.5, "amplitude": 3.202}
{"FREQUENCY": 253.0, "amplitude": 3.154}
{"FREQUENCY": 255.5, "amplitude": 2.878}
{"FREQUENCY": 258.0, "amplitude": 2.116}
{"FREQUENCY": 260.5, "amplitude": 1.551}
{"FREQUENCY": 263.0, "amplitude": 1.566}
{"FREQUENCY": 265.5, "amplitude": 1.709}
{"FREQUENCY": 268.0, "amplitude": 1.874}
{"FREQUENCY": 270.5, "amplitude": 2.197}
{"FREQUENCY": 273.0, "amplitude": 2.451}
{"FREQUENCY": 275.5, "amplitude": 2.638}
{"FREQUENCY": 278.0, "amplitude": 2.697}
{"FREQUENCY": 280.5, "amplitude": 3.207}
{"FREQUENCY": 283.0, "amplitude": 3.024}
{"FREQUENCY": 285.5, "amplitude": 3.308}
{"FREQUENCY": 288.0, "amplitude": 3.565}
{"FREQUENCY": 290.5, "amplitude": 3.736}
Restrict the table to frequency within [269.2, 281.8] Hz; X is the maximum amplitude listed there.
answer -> 3.207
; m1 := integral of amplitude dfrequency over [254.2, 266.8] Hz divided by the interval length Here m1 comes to 1.97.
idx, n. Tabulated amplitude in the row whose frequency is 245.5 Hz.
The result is 3.696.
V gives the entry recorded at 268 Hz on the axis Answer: 1.874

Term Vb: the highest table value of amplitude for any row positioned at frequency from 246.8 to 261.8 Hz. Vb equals 3.559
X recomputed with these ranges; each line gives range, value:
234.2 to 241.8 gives 3.642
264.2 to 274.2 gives 2.451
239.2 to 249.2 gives 3.711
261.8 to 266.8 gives 1.709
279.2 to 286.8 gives 3.308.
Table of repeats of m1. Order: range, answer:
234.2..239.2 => 3.59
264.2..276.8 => 2.17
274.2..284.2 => 2.89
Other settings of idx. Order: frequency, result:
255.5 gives 2.878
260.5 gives 1.551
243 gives 3.711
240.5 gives 3.642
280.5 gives 3.207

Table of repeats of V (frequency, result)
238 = 3.629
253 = 3.154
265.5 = 1.709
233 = 3.509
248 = 3.559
